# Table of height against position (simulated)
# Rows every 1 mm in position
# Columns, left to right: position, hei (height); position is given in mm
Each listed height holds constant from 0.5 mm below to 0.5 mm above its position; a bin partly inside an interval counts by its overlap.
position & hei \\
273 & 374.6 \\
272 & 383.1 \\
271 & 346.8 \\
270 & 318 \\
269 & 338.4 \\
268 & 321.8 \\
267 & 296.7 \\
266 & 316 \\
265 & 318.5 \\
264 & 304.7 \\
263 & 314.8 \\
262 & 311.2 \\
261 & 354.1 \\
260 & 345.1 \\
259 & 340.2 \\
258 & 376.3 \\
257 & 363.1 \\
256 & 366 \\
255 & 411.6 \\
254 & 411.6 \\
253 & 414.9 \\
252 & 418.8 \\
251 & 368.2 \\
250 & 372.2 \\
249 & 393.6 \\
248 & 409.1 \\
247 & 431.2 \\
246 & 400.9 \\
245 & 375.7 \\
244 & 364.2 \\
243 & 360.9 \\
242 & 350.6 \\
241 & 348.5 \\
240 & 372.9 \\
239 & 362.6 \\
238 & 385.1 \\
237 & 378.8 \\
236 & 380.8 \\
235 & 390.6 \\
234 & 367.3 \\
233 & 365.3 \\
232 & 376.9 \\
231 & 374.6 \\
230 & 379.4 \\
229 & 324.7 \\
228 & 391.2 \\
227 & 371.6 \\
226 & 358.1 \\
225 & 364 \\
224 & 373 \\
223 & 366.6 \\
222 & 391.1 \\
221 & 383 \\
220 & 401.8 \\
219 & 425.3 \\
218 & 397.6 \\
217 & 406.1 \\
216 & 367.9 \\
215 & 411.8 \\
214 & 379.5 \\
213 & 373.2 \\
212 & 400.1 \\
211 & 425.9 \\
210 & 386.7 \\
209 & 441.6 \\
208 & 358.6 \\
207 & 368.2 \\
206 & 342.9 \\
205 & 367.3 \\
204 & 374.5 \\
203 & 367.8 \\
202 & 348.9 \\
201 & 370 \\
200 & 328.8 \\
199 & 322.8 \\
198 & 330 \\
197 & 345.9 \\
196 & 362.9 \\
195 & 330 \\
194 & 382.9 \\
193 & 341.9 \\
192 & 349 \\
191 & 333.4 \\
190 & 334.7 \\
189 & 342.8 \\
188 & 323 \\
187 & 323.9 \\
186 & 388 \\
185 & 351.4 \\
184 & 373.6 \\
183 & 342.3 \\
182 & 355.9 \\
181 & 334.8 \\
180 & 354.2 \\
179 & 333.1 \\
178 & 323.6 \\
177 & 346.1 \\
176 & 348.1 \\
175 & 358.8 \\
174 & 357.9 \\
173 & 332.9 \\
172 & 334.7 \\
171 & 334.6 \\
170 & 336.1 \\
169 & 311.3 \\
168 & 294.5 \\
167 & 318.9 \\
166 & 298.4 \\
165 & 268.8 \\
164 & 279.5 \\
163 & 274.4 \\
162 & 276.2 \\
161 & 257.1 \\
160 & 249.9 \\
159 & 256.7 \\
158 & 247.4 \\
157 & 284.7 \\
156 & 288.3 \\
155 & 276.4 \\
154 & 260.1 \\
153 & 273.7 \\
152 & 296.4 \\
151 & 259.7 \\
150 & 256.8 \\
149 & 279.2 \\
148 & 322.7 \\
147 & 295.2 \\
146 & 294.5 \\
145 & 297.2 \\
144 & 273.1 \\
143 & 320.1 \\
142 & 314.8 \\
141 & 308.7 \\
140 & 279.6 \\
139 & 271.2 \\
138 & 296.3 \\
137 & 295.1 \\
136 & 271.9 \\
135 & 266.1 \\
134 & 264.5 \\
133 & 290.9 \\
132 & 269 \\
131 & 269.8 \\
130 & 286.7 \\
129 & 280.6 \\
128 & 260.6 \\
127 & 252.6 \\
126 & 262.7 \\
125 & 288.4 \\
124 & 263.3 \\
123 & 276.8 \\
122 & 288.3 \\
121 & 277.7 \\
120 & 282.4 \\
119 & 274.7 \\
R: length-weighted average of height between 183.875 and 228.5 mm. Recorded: 368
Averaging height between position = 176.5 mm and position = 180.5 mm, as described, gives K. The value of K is 339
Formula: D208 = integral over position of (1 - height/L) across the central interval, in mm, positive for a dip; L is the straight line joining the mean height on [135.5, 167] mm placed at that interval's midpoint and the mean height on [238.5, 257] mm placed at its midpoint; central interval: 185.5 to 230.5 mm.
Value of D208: -3.4 mm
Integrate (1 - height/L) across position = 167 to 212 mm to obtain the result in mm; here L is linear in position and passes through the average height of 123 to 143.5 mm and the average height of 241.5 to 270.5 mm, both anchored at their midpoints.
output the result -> -4.7 mm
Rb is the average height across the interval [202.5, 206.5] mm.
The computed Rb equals 363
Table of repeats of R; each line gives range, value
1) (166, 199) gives 341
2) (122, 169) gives 280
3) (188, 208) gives 349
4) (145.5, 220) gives 334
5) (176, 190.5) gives 345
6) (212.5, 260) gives 380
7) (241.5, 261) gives 382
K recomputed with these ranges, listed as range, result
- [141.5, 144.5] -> 303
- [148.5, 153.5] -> 273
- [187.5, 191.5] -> 333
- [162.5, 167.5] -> 288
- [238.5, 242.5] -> 359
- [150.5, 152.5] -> 278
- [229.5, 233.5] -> 374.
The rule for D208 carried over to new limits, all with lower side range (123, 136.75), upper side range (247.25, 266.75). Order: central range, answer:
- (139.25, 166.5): 0.68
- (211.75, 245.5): -3.35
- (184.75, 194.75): -1.00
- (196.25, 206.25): -0.83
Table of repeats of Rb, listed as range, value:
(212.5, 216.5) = 383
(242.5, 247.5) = 387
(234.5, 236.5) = 386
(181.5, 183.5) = 349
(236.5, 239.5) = 376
